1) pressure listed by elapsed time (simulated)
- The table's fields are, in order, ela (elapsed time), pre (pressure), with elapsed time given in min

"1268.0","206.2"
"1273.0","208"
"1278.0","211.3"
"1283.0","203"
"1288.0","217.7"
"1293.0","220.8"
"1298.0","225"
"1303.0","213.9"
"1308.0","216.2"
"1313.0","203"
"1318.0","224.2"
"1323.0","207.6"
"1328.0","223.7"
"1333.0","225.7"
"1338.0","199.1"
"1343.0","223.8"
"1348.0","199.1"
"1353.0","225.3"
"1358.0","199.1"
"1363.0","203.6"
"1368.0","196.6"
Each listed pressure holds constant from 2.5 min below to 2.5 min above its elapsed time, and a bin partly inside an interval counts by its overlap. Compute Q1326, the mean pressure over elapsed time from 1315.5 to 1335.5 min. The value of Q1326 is 220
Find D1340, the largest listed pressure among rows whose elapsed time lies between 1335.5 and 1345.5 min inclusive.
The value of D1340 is 223.8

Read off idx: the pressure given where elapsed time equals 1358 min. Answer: 199.1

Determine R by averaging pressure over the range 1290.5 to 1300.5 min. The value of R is 223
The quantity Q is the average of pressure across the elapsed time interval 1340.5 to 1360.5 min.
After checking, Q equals 212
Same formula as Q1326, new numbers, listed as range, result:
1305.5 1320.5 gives 214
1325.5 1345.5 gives 218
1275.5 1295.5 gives 213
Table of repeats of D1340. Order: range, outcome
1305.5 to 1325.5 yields 224.2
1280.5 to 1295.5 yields 220.8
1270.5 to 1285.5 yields 211.3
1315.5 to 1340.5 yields 225.7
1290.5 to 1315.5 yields 225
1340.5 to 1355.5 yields 225.3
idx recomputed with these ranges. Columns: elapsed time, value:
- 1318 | 224.2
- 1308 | 216.2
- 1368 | 196.6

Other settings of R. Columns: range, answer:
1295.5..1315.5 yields 215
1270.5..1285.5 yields 207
